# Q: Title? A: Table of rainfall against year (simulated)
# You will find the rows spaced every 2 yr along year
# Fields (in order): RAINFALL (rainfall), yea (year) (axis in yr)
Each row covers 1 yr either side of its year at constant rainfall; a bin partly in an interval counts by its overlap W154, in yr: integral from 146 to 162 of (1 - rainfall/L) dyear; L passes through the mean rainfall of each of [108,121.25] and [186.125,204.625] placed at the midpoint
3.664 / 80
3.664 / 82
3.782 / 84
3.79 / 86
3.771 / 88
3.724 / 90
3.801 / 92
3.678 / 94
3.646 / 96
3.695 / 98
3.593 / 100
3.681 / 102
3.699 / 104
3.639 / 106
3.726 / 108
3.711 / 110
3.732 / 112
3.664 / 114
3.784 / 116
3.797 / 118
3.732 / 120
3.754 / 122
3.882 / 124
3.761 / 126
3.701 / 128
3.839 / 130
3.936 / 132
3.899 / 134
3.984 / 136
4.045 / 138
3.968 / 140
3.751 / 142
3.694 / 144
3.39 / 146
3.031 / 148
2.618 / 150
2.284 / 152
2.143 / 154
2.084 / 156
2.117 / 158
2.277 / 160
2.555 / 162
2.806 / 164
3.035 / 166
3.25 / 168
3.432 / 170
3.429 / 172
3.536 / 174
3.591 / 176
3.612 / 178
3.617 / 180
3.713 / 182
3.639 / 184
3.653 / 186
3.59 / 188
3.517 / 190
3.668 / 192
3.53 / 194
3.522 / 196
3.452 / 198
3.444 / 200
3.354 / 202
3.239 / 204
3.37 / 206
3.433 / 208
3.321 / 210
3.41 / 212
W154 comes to 5.2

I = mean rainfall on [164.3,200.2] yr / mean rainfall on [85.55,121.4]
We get 0.94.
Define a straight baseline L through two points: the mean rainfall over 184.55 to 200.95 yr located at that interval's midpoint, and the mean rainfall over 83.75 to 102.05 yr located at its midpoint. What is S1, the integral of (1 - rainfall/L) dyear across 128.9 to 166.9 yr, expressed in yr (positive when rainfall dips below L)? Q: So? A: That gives 5.2 yr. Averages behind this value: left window 3.72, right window 3.55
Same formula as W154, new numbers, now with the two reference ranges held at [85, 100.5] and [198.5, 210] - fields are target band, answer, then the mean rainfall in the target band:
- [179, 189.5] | -0.6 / 3.64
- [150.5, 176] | 5.2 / 2.78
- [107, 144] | -2.0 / 3.81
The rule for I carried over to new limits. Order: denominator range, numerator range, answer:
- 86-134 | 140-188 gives 0.84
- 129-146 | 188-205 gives 0.90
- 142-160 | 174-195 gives 1.33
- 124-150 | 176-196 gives 0.97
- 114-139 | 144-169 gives 0.70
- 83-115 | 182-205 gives 0.95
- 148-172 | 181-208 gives 1.32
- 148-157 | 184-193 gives 1.53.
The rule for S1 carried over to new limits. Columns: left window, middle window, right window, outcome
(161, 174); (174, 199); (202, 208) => -2.8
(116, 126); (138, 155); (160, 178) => 1.5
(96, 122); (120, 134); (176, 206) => -0.6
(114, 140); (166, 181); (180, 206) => 0.6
